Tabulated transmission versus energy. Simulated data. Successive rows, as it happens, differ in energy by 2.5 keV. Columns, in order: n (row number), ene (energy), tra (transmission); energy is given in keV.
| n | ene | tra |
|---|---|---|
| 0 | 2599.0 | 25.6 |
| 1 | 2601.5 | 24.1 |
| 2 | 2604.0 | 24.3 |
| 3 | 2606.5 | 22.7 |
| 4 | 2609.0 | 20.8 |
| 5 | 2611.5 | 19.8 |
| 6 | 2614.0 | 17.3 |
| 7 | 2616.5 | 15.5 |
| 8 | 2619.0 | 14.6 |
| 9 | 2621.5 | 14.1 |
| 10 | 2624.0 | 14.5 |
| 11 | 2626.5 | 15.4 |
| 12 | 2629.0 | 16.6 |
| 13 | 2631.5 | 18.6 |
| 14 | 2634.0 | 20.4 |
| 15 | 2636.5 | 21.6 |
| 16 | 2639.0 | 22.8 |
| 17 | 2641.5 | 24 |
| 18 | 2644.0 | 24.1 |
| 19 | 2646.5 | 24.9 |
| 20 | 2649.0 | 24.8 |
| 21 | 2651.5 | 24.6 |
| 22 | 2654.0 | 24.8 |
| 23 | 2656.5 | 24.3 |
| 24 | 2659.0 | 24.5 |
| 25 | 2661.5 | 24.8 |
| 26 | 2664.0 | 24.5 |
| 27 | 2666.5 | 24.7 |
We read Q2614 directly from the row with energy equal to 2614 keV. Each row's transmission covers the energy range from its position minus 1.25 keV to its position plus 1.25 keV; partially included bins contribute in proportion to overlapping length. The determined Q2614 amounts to 17.3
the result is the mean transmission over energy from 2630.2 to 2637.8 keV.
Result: 20.2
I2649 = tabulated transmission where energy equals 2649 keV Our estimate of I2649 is 24.8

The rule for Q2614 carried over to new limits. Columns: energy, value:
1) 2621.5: 14.1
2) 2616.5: 15.5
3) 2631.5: 18.6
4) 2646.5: 24.9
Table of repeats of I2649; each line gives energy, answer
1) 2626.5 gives 15.4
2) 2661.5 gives 24.8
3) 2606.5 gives 22.7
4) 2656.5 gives 24.3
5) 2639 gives 22.8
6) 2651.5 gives 24.6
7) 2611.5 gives 19.8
